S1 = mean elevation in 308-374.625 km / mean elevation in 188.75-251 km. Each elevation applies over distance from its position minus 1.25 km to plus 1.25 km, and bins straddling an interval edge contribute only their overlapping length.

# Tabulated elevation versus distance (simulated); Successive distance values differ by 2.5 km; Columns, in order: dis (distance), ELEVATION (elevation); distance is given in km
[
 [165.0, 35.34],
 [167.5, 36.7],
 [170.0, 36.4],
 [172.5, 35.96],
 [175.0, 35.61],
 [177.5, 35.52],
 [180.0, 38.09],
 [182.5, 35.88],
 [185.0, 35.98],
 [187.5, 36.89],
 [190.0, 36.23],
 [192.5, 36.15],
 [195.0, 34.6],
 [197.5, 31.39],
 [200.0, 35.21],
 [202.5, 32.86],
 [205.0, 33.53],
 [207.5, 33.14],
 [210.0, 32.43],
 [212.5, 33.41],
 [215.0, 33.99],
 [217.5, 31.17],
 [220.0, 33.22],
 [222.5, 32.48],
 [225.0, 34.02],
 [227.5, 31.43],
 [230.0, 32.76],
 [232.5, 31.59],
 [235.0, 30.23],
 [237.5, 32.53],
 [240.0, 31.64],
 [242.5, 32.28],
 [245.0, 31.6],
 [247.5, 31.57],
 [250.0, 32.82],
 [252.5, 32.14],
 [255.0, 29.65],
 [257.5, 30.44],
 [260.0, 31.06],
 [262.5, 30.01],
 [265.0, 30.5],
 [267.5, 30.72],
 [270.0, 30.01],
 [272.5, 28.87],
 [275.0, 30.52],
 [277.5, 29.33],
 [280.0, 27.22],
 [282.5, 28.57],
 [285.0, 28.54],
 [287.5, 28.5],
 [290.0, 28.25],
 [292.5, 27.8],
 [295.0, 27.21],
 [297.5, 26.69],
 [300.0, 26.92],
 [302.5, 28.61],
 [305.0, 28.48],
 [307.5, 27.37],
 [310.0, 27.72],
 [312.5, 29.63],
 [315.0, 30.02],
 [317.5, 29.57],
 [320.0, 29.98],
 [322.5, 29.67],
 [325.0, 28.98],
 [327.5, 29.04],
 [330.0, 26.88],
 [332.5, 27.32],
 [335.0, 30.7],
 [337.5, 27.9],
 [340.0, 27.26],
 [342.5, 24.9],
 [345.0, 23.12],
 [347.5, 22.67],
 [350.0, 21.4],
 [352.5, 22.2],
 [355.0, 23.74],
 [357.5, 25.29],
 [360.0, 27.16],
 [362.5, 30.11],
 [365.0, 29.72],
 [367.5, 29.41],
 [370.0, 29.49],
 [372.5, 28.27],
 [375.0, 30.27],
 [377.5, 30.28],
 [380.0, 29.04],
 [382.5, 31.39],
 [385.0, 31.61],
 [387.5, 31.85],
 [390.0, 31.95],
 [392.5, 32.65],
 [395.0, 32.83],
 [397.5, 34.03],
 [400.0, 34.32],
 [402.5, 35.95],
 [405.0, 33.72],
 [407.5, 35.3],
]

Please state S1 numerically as 0.83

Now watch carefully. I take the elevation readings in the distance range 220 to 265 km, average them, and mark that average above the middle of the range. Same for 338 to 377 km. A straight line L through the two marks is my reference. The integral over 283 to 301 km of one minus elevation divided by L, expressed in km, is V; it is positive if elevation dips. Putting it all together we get 1.0 km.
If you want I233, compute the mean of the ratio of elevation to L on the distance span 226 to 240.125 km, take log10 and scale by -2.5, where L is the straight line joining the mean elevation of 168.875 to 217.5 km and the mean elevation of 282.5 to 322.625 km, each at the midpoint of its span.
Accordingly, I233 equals 0.02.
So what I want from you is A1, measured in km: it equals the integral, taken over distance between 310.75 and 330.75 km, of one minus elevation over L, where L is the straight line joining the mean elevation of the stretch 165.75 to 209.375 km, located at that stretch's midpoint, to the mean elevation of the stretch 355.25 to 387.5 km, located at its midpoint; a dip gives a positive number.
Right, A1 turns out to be 1.1 km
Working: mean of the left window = 35.3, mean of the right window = 29.3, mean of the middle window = 29.2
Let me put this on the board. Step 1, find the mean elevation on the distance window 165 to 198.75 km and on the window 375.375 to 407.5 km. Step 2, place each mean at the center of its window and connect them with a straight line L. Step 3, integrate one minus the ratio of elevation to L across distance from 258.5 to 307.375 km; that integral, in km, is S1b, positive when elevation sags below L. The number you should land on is 7.73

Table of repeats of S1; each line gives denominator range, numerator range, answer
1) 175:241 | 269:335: 0.85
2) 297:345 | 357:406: 1.10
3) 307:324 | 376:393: 1.07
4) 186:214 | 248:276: 0.90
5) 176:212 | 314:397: 0.82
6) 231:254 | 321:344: 0.88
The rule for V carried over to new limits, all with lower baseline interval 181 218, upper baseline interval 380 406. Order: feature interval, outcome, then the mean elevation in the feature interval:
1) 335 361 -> 6.5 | 24.8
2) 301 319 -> 2.5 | 28.8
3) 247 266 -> 1.6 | 31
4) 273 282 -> 1.3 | 29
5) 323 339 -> 2.3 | 28.5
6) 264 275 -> 1.2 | 30.1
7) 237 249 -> 0.7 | 31.9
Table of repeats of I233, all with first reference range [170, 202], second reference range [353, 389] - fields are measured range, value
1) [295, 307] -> 0.143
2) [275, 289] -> 0.127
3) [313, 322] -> 0.039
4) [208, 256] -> 0.058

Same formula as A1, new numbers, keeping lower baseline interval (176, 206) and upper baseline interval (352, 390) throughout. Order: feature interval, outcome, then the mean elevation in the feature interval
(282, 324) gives 3.8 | 28.4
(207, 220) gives 0.6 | 32.8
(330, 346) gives 1.7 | 26.9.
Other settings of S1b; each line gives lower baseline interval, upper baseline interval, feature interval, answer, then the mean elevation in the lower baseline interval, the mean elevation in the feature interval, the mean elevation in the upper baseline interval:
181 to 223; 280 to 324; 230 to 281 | 0.4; 34.1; 30.8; 28.4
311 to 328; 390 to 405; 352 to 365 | 2.2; 29.6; 26.3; 33.8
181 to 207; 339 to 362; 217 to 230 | 0.1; 34.9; 32.6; 24.4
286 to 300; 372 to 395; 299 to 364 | 4.1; 27.6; 27.2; 31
